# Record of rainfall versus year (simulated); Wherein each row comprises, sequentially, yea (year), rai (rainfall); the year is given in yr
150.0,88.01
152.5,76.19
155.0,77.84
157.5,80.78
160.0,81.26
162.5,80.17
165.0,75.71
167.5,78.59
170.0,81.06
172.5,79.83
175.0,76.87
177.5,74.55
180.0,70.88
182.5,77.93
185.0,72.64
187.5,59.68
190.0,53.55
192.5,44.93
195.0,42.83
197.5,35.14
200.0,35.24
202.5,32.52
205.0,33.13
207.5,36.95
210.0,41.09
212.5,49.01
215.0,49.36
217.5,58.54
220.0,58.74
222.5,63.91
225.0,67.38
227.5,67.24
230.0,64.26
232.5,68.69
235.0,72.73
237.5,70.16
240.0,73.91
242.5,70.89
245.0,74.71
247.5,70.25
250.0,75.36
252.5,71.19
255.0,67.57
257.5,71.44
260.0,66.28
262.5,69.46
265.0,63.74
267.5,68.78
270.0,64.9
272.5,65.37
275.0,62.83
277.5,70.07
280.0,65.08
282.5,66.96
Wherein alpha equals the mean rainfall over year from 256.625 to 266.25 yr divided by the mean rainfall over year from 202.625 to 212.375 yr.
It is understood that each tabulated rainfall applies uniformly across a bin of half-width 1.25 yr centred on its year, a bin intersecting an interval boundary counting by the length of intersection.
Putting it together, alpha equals 1.78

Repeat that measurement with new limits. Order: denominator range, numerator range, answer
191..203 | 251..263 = 1.79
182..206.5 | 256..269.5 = 1.42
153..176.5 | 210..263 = 0.84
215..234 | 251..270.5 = 1.08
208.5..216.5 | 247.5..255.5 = 1.54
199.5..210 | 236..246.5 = 2.06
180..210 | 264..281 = 1.36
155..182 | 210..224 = 0.70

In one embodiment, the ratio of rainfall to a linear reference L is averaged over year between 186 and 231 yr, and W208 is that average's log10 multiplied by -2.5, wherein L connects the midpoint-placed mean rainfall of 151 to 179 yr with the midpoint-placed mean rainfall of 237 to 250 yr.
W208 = 0.45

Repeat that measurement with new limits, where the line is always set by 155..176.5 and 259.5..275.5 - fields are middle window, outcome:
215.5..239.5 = 0.090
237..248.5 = -0.045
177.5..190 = 0.117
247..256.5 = -0.048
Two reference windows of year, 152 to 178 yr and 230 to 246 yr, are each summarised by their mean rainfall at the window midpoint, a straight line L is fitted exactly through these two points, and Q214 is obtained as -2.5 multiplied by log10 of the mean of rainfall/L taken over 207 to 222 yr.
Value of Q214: 0.41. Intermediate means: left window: 78.6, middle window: 50.3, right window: 71.2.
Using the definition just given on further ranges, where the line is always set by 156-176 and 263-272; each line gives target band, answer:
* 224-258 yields -0.01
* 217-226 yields 0.16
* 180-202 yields 0.39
